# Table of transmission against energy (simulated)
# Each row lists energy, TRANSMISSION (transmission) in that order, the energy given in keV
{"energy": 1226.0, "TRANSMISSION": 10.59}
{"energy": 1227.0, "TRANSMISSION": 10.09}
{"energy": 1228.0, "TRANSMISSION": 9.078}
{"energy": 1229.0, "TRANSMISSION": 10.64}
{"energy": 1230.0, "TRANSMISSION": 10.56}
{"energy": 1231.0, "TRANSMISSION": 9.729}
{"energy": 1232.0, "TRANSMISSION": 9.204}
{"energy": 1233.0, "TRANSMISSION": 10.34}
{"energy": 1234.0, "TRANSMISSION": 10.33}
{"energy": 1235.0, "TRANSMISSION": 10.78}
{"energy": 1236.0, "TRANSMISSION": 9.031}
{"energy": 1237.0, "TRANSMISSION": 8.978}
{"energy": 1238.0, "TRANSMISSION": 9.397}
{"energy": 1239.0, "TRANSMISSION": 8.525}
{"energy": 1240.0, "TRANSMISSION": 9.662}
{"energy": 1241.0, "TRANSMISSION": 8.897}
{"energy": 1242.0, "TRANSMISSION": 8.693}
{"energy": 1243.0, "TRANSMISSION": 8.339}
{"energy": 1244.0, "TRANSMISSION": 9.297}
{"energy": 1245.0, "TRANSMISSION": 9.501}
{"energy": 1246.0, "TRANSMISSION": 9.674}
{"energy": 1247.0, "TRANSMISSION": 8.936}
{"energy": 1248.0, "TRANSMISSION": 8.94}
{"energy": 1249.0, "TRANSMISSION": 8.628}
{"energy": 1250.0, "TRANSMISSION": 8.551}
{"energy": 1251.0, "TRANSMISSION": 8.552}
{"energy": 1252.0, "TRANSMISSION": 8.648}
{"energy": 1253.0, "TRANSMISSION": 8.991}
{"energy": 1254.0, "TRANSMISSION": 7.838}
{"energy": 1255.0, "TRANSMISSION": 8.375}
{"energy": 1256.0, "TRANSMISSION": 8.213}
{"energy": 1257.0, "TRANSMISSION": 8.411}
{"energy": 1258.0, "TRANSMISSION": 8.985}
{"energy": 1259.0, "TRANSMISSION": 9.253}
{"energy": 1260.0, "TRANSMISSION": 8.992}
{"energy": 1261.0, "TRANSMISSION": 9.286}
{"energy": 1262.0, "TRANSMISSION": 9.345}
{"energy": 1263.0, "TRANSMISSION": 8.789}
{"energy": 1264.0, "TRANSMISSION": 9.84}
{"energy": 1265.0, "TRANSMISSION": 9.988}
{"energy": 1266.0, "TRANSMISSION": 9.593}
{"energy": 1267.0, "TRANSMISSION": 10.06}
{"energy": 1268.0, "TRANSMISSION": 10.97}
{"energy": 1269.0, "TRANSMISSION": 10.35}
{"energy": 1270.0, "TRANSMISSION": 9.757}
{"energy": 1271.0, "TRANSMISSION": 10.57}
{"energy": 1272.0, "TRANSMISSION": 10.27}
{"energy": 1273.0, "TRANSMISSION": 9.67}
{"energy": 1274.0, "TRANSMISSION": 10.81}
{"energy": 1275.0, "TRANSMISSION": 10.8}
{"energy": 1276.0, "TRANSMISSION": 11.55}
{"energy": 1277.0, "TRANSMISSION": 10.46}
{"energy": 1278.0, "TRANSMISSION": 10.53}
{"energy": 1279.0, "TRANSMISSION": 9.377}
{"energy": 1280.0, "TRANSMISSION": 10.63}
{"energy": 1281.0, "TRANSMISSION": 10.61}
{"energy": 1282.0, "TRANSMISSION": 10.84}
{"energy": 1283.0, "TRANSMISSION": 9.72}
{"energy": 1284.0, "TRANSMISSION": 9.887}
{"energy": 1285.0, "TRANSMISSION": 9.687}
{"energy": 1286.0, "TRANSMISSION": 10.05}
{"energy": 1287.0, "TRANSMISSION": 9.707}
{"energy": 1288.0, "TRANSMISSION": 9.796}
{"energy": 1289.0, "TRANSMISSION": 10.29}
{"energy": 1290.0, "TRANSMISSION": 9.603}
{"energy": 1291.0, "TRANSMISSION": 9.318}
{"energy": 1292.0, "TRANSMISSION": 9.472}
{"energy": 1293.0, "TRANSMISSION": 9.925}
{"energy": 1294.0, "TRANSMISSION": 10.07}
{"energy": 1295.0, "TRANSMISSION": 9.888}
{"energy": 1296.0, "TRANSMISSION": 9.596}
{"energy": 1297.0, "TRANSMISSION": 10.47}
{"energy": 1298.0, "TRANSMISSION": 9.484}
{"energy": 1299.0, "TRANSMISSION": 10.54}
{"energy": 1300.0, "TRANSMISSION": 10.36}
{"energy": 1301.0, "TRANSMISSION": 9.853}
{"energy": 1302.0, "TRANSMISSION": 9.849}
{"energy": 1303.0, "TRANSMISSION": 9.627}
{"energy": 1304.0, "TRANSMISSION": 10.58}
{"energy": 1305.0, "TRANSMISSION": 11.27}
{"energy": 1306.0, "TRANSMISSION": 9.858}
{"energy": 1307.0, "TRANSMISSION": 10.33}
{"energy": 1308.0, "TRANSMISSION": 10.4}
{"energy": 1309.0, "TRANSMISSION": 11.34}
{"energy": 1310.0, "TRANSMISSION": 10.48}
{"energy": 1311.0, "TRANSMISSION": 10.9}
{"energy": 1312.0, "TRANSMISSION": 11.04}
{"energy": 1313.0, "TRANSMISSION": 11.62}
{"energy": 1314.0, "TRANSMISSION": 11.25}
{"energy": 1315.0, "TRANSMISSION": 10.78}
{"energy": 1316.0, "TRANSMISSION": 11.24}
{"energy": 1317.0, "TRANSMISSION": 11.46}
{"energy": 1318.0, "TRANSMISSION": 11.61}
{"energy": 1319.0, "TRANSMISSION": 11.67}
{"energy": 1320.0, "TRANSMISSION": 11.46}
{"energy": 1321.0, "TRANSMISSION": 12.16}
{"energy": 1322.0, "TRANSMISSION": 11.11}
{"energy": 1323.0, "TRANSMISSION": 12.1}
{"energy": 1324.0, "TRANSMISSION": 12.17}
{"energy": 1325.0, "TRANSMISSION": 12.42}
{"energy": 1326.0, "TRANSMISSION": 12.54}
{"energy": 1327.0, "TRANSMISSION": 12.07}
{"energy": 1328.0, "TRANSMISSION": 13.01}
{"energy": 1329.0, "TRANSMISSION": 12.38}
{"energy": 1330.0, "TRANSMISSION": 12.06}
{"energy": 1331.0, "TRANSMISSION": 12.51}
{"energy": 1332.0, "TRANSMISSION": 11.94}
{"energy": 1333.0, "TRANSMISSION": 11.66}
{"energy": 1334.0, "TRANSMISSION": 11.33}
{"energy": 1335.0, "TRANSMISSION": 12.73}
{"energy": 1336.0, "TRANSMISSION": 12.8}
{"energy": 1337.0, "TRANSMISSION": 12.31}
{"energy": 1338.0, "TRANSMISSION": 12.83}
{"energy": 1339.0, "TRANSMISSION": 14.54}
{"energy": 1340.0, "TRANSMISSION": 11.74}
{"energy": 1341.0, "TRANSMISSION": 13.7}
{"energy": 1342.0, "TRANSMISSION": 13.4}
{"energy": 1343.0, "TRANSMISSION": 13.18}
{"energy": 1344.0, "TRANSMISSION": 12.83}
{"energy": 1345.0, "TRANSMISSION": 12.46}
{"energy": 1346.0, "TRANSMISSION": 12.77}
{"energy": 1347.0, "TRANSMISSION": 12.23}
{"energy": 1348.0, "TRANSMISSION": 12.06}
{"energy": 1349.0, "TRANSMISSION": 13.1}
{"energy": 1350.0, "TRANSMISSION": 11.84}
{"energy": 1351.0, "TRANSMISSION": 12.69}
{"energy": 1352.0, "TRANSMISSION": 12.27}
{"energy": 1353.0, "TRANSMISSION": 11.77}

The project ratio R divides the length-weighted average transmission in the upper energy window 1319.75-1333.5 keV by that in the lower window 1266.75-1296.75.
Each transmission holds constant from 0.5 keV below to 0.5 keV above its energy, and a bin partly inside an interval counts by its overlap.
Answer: 1.2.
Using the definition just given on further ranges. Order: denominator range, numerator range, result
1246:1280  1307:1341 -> 1.25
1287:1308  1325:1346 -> 1.26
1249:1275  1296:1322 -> 1.15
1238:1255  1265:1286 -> 1.16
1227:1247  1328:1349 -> 1.32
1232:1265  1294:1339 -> 1.25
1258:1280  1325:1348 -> 1.26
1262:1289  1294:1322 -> 1.05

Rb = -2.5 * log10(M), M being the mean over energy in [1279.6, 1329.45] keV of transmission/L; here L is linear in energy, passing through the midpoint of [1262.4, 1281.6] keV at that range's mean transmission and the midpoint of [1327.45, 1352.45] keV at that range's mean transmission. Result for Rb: 0.063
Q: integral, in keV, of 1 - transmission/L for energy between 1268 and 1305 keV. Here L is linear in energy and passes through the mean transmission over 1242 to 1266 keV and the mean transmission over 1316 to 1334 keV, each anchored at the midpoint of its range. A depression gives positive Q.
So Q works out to 0.6 keV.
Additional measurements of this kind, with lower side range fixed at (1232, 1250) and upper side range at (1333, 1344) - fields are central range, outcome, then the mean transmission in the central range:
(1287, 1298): 1.30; 9.82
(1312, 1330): 0.53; 11.8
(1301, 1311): 1.04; 10.4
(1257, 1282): 0.74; 10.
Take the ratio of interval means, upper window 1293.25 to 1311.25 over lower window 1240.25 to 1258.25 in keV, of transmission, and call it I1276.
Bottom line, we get 1.17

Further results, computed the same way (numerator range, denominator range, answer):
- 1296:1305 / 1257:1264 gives 1.11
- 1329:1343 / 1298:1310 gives 1.22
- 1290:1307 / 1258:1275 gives 1.02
